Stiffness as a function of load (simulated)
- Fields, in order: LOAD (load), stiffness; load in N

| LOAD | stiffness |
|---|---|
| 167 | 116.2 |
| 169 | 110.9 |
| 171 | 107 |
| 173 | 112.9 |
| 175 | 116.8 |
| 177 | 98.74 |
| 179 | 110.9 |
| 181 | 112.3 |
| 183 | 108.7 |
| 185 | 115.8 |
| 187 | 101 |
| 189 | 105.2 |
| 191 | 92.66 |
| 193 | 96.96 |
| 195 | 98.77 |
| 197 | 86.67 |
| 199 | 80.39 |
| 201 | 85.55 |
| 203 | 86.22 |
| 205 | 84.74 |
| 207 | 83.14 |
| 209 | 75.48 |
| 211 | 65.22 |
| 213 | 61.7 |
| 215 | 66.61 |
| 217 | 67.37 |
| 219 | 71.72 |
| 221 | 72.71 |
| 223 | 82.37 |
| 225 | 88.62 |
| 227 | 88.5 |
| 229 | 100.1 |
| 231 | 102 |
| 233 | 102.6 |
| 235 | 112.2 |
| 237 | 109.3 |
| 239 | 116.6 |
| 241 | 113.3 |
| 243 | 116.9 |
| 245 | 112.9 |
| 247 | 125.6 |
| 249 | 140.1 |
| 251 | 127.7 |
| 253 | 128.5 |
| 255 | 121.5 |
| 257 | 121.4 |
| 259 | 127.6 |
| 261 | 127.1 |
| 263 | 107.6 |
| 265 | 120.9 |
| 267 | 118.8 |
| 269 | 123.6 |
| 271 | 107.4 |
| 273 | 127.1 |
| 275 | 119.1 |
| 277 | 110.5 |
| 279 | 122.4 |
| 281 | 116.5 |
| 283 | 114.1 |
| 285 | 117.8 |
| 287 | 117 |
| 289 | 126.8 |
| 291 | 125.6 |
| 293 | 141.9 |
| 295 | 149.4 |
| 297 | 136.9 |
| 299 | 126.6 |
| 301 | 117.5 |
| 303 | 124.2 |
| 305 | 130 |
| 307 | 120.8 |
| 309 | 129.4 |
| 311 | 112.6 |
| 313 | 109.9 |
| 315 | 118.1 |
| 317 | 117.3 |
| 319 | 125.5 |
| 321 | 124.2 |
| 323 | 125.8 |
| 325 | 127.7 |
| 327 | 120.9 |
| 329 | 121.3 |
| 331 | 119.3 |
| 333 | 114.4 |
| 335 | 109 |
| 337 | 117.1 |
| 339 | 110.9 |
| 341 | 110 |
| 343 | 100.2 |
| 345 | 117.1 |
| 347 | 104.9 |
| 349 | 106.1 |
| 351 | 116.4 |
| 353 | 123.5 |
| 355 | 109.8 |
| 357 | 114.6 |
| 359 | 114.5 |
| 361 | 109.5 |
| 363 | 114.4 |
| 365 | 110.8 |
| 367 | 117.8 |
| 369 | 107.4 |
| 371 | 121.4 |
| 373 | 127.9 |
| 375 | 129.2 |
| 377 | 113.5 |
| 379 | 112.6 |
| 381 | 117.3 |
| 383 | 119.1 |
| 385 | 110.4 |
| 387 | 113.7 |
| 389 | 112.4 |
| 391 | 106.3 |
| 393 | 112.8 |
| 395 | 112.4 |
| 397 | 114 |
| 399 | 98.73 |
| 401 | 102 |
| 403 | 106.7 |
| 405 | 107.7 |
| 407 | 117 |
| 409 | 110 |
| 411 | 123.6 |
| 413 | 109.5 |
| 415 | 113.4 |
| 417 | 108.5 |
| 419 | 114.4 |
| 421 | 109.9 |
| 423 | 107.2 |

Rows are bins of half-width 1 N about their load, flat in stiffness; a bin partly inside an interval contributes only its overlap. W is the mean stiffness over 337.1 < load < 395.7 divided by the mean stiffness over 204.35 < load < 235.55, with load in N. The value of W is 1.4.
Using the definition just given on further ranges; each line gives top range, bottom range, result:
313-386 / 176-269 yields 1.15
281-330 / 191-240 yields 1.43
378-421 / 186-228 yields 1.34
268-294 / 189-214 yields 1.44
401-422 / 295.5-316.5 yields 0.91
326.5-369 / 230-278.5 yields 0.96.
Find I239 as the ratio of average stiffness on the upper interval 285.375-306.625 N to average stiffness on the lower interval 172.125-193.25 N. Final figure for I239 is 1.2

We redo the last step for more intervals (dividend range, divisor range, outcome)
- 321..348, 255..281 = 0.97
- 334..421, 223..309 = 0.95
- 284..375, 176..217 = 1.32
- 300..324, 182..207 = 1.28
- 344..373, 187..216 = 1.35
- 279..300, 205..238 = 1.51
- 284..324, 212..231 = 1.58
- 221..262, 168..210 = 1.14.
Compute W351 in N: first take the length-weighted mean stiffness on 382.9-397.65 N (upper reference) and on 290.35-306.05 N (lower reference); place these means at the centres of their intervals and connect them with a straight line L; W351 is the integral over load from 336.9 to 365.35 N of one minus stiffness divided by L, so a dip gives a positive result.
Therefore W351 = 2.0 N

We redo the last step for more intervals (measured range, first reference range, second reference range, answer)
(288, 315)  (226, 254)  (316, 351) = -2.7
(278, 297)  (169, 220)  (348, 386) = -3.9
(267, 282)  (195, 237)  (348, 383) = -3.4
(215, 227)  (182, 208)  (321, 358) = 2.6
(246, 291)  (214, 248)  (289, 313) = -3.3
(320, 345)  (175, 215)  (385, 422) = -3.0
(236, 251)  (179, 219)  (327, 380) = -3.7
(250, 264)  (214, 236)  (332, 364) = -4.5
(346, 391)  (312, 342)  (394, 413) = -0.4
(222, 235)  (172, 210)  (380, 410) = 0.6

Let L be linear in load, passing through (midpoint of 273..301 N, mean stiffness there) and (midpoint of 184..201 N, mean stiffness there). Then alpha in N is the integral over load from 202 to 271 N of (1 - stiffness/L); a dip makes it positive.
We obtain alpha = 5.2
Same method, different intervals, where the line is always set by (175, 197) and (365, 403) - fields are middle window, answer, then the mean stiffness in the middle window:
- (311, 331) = -1.84 N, 121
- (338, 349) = 0.31 N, 108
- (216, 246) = 2.55 N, 97.1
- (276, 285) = -0.63 N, 116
